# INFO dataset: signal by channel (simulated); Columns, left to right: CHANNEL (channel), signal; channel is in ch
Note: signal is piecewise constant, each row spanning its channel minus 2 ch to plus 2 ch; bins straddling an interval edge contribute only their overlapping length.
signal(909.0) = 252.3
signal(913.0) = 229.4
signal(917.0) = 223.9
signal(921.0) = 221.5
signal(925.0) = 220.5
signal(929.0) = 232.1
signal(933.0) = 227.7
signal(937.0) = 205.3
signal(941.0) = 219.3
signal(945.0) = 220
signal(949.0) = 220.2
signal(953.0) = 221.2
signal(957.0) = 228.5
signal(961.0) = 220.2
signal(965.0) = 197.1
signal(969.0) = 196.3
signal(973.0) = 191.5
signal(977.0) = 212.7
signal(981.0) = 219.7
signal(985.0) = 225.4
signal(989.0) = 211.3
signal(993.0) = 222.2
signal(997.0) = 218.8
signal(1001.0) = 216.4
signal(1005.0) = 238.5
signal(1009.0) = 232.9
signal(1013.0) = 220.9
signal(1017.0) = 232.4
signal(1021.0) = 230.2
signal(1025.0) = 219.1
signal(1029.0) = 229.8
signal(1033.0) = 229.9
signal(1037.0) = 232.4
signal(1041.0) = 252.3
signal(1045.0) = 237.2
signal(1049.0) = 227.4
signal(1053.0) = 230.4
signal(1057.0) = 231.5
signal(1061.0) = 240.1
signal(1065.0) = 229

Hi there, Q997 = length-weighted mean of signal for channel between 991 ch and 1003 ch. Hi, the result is 219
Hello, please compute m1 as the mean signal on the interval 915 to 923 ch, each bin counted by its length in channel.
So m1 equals 223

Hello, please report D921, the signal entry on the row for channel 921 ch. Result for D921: 221.5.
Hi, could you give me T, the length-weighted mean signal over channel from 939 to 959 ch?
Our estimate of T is 222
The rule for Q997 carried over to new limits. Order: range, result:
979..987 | 223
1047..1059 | 230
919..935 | 225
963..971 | 197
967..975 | 194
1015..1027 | 227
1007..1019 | 229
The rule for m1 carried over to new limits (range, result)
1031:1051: 236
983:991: 218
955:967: 215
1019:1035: 227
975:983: 216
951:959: 225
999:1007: 227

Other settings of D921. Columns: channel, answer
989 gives 211.3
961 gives 220.2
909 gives 252.3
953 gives 221.2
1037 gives 232.4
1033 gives 229.9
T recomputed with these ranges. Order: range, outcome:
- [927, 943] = 221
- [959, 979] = 204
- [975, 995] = 218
